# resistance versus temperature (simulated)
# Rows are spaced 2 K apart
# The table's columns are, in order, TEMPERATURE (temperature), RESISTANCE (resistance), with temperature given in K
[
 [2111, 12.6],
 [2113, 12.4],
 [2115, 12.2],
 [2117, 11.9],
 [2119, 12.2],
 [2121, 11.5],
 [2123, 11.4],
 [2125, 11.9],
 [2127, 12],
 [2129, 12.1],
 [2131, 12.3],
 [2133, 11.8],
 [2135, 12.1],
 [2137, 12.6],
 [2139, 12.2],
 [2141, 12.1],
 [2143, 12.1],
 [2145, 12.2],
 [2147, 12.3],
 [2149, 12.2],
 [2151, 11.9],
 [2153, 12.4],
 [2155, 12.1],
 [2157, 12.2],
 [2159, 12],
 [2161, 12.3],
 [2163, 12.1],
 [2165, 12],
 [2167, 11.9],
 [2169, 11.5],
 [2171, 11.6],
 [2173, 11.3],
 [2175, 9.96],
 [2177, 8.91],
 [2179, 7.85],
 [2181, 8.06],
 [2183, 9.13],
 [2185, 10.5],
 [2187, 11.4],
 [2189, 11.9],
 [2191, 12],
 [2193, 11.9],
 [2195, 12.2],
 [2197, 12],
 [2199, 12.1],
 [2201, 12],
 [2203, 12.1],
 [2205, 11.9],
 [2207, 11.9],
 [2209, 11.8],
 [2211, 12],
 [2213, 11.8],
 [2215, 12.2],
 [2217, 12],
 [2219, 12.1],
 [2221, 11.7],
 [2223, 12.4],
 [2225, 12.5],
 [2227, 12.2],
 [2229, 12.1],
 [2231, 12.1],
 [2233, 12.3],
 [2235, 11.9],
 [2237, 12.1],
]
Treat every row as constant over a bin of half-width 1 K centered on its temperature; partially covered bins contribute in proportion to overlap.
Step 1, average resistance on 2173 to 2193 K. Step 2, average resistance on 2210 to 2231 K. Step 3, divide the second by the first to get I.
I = 1.19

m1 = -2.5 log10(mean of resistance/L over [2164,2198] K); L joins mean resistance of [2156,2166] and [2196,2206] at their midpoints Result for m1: 0.118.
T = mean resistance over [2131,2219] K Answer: 11.6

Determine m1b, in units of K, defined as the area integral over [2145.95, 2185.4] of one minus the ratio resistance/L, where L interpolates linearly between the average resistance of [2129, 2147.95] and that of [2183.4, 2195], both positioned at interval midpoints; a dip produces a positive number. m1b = 2.3 K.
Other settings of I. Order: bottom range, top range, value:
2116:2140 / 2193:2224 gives 1.00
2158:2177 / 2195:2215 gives 1.04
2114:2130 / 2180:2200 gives 0.93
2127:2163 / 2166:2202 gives 0.90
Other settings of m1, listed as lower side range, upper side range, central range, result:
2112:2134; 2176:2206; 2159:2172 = -0.05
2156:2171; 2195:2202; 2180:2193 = 0.14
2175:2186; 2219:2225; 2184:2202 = -0.19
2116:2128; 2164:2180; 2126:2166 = -0.08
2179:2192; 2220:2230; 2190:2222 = -0.07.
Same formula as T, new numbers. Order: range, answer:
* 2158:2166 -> 12.1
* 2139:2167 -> 12.1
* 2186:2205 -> 12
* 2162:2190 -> 10.6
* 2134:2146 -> 12.2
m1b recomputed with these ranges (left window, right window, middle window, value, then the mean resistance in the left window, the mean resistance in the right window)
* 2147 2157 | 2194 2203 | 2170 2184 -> 2.98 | 12.2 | 12.1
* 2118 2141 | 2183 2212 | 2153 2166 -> -0.27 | 12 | 11.7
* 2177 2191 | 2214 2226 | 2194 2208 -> -1.37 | 9.9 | 12.2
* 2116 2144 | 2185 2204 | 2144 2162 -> -0.32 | 12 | 11.9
